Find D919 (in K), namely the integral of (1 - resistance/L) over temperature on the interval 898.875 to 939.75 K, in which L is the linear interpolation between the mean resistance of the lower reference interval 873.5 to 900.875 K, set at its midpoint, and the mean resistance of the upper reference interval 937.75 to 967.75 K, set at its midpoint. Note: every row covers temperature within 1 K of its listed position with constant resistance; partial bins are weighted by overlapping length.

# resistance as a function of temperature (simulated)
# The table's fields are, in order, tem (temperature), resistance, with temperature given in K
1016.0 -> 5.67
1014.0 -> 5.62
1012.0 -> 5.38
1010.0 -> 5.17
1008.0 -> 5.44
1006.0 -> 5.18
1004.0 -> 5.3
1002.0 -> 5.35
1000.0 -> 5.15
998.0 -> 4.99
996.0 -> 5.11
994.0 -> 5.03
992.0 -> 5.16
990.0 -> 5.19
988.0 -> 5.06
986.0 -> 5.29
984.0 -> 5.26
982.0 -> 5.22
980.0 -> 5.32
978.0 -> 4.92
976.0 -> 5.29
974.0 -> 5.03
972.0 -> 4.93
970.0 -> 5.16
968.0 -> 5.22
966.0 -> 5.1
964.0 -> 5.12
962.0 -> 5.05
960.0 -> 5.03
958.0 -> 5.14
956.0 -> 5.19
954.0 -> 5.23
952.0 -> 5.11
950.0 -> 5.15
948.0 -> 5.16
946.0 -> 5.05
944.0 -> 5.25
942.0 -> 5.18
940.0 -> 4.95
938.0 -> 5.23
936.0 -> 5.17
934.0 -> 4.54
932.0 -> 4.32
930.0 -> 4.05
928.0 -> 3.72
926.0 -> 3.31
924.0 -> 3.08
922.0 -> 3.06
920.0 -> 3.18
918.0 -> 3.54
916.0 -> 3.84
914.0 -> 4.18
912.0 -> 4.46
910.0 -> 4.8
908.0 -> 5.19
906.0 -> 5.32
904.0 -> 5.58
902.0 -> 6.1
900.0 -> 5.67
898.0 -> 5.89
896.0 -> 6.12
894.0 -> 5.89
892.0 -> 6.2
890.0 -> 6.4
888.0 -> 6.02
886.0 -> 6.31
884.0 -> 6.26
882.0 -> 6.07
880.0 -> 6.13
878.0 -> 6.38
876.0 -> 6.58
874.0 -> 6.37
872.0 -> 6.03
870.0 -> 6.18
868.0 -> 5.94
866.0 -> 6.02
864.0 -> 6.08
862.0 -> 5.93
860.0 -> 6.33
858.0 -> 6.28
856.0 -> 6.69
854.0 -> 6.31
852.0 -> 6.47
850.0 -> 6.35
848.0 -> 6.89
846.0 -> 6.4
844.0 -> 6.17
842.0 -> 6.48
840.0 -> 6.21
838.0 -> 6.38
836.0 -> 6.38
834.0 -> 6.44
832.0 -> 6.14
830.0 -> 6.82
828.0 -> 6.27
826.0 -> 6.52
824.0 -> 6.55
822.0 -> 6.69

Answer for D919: 8.9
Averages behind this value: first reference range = 6.16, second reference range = 5.13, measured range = 4.43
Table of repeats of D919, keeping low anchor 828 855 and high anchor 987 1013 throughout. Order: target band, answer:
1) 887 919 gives 3.4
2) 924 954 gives 5.1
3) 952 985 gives 1.8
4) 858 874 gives 0.3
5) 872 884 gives -0.3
